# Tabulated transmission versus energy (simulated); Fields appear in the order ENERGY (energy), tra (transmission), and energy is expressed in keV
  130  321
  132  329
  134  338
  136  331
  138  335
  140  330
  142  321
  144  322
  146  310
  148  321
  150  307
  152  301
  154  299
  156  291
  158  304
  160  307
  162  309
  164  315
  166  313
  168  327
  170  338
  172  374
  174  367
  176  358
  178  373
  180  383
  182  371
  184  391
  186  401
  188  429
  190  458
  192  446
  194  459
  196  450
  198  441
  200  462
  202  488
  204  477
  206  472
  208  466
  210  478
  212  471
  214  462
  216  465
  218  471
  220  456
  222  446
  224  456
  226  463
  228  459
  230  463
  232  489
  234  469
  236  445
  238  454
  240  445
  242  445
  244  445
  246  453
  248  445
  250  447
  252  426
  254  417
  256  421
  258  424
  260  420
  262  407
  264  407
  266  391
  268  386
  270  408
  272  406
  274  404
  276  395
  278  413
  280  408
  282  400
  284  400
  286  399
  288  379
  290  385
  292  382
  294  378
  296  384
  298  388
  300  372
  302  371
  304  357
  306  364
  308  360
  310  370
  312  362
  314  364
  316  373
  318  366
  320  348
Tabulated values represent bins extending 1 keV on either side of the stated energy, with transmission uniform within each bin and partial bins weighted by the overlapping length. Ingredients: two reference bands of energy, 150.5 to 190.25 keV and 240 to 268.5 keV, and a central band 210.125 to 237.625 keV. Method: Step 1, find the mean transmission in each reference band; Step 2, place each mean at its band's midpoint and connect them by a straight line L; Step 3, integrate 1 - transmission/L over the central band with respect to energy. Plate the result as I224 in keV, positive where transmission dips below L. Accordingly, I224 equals -4.6 keV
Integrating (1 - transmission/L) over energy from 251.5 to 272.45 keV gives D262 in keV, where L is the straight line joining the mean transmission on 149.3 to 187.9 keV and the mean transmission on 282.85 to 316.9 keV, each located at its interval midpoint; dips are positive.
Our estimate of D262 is -2.54 keV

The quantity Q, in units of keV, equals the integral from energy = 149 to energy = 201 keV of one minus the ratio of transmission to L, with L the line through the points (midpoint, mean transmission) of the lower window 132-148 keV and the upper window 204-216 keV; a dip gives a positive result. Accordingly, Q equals 4.2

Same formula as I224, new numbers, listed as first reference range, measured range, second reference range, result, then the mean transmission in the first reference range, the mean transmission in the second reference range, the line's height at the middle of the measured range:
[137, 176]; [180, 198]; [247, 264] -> -3.5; 322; 425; 355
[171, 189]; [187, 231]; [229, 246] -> -4.3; 383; 457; 420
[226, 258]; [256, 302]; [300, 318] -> 0.6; 448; 366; 402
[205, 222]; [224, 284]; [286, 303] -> -0.8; 466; 381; 424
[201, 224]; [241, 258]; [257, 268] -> -0.5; 468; 408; 423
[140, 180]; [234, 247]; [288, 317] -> -3.6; 326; 372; 352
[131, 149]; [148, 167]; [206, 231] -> 2.7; 326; 463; 357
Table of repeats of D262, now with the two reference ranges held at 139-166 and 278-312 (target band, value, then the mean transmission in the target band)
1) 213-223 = -3.4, 460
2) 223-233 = -3.4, 466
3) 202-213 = -4.4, 474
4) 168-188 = -3.1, 373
